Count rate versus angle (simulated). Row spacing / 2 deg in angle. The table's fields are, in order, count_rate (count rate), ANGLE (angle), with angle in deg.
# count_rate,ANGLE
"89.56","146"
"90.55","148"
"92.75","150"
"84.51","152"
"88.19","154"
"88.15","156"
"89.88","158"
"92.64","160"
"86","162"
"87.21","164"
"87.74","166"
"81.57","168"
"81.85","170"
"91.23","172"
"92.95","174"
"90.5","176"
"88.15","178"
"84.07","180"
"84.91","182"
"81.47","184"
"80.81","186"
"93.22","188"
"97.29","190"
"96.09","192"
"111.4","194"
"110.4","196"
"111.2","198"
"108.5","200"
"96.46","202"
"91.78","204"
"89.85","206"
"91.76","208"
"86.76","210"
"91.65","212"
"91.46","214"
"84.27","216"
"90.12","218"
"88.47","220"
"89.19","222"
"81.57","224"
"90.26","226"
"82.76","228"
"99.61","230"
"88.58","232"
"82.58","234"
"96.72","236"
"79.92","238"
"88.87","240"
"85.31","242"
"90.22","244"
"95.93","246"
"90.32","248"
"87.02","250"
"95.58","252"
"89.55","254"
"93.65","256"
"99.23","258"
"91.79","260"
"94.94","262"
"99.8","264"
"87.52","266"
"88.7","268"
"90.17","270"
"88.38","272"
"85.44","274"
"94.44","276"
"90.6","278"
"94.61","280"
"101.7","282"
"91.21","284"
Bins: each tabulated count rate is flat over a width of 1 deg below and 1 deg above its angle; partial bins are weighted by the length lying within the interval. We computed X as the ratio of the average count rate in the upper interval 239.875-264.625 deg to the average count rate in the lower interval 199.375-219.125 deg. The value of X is 1.0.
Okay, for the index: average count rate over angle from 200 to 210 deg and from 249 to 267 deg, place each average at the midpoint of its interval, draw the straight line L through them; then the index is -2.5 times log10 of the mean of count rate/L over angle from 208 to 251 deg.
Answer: 0.06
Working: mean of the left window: 93.5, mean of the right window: 93.2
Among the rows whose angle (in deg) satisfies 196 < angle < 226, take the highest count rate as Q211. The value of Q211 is 111.2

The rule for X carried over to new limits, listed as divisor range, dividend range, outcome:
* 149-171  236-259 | 1.04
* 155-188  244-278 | 1.06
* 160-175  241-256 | 1.04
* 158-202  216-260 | 0.97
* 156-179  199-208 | 1.09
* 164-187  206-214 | 1.05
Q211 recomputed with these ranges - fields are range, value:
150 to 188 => 93.22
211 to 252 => 99.61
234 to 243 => 96.72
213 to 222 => 91.46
